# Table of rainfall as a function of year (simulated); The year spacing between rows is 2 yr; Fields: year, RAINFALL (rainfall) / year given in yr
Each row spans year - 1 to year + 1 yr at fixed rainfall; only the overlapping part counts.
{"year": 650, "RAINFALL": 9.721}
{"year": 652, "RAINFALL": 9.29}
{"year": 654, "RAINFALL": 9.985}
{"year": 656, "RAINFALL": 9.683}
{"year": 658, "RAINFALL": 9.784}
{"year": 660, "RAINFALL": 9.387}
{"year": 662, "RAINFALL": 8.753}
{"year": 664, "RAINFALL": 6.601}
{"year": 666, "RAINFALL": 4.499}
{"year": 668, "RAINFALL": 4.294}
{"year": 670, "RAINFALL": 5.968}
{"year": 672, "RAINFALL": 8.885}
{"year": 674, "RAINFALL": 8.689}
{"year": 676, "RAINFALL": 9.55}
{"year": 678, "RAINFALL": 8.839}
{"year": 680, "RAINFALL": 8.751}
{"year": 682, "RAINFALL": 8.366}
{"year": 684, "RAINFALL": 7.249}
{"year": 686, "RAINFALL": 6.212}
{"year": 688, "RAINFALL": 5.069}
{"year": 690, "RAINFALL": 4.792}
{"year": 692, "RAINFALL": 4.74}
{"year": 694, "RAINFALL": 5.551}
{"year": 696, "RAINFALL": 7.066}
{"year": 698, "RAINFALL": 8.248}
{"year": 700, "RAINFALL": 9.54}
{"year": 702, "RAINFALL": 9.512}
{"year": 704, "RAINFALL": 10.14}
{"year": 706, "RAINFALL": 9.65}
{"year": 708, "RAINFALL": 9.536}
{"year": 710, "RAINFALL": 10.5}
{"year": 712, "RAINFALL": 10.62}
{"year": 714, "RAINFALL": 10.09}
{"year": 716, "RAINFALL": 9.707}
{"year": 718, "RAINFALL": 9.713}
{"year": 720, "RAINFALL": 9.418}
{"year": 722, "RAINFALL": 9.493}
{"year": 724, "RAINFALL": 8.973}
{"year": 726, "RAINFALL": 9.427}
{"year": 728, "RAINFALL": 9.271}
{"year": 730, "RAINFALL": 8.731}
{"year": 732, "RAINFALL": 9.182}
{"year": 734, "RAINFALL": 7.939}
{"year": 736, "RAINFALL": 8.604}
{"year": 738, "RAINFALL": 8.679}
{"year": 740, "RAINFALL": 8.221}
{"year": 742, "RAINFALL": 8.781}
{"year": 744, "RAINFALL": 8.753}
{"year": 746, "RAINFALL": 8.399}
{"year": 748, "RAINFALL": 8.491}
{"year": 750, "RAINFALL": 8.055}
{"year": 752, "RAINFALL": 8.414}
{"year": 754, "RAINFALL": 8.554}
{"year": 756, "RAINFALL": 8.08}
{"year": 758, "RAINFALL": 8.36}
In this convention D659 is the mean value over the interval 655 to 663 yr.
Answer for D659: 9.4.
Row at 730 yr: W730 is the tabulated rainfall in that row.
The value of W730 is 8.731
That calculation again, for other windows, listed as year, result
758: 8.36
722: 9.493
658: 9.784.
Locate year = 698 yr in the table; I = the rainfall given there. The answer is 8.248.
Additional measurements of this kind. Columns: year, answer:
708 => 9.536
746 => 8.399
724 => 8.973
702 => 9.512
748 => 8.491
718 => 9.713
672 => 8.885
